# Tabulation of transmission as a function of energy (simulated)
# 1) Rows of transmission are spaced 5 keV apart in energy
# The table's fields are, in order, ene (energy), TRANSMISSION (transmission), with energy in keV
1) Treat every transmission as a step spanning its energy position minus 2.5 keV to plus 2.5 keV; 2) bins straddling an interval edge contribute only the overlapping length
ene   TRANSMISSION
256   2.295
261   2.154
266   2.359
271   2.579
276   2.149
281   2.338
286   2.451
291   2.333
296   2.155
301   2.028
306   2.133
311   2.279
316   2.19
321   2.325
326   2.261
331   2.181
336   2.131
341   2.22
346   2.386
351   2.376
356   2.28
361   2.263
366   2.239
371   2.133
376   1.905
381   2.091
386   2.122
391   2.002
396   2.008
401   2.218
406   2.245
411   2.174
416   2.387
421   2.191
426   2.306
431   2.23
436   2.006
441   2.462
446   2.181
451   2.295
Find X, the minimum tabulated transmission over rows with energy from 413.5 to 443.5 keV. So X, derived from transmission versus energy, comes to 2.006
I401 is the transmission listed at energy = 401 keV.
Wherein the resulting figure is 2.218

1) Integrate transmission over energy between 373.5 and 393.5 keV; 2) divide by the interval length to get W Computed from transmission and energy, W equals 2.03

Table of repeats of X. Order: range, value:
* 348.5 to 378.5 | 1.905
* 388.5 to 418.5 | 2.002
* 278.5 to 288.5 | 2.338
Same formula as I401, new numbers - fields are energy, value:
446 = 2.181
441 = 2.462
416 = 2.387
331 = 2.181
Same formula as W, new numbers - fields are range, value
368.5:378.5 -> 2.02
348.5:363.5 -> 2.31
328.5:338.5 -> 2.16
